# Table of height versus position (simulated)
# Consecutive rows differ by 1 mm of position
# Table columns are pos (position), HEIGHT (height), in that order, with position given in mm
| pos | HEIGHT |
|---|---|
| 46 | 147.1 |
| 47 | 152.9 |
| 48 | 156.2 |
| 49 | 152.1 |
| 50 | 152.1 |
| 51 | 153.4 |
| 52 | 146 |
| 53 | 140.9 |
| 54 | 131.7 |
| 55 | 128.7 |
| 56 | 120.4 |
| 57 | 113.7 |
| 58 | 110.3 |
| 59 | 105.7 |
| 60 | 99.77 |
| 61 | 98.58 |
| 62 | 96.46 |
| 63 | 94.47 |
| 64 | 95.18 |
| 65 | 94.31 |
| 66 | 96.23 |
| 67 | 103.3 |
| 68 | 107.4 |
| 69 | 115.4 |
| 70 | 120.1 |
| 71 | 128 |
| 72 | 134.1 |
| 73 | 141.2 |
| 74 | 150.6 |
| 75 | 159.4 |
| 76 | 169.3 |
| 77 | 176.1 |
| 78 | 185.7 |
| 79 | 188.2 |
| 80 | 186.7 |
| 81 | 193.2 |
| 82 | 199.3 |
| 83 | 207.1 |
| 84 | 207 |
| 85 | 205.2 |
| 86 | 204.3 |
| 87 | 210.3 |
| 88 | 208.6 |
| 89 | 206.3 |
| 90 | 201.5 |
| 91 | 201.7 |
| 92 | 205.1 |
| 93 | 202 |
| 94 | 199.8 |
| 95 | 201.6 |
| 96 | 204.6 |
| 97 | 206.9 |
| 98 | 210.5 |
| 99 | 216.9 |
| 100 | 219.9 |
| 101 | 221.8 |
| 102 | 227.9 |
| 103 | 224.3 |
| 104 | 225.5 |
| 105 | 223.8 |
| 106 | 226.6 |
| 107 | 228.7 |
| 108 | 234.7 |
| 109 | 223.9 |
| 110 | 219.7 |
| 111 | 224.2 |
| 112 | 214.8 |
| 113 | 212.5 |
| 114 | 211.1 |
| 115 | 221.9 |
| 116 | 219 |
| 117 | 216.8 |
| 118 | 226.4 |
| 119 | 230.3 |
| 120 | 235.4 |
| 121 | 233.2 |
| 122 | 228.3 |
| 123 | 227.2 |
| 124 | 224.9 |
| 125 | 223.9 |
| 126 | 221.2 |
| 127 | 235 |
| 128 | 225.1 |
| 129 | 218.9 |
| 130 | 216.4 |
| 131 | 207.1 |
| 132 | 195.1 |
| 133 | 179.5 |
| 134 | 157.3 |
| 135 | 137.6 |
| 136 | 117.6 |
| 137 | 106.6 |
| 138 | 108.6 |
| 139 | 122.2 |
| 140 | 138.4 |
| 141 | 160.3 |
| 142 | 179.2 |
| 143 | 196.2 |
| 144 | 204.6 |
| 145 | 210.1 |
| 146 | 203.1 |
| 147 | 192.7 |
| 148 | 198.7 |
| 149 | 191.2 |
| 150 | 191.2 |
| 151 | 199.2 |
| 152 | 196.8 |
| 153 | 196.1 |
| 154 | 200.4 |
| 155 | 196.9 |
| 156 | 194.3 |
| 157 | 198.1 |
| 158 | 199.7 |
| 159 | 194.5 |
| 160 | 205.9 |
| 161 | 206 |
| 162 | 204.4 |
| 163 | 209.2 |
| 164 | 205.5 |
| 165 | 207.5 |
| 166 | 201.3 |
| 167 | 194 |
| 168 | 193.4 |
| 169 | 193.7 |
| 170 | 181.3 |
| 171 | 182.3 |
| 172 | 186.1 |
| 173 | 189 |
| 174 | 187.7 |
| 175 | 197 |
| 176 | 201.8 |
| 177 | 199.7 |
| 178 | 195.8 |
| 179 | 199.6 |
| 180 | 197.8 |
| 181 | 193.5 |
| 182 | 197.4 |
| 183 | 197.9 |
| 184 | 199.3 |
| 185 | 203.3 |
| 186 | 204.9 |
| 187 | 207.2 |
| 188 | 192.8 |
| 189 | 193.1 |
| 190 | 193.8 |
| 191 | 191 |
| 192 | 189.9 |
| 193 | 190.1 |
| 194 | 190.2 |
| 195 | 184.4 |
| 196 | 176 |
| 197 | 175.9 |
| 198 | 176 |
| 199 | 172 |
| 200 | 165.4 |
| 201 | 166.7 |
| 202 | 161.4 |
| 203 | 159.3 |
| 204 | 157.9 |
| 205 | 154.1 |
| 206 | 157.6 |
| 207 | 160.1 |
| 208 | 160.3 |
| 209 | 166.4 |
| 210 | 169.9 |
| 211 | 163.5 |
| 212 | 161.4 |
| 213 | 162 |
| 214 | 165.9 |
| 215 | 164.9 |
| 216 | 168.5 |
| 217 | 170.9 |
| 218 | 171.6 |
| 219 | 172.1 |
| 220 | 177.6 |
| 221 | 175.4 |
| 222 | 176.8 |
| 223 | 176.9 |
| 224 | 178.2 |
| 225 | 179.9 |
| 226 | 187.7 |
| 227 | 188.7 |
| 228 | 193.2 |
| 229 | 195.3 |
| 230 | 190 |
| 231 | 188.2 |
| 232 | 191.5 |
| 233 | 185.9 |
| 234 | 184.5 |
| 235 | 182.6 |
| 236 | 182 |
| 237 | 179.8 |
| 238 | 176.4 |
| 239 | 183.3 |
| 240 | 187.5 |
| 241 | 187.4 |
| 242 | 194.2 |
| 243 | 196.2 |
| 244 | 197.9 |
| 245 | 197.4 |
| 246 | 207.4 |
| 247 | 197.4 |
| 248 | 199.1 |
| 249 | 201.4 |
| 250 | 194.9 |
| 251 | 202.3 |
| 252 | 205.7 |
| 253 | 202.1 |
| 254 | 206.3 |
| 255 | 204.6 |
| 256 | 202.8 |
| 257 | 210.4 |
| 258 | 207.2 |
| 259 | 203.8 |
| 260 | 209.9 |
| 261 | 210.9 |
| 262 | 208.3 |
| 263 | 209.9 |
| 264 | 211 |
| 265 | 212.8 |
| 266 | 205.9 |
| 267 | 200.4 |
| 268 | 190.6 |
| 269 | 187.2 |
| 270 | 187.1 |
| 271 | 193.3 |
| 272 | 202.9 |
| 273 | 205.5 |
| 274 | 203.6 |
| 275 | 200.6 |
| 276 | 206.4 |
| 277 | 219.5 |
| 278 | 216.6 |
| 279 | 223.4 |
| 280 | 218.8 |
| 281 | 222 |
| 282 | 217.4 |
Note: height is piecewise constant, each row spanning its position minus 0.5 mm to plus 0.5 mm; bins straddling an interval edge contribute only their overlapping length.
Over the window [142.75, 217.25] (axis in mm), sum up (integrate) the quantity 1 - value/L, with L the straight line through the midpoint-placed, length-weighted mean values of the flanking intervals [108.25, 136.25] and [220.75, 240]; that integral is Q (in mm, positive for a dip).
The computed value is 3.7 mm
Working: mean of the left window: 212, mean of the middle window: 188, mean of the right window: 184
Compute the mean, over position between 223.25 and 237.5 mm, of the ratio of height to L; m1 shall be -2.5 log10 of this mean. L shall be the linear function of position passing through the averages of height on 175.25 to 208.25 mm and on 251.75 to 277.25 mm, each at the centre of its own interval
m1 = 0.05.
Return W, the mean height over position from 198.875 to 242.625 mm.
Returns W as 175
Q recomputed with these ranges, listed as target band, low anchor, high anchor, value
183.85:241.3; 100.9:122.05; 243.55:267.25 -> 8.7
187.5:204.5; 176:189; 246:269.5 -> 1.8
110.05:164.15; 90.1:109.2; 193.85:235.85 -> 1.2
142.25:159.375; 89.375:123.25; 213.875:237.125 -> 0.6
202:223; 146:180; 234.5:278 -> 3.4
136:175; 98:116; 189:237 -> 2.6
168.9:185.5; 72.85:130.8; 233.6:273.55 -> 0.8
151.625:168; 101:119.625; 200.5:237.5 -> 0.0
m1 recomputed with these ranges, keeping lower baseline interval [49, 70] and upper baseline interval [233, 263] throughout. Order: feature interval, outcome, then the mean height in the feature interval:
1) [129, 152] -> -0.16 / 175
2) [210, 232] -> 0.05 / 177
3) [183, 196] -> -0.13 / 194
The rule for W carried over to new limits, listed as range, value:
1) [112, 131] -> 223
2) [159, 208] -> 188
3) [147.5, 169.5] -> 199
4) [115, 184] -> 196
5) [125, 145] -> 177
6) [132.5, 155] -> 173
